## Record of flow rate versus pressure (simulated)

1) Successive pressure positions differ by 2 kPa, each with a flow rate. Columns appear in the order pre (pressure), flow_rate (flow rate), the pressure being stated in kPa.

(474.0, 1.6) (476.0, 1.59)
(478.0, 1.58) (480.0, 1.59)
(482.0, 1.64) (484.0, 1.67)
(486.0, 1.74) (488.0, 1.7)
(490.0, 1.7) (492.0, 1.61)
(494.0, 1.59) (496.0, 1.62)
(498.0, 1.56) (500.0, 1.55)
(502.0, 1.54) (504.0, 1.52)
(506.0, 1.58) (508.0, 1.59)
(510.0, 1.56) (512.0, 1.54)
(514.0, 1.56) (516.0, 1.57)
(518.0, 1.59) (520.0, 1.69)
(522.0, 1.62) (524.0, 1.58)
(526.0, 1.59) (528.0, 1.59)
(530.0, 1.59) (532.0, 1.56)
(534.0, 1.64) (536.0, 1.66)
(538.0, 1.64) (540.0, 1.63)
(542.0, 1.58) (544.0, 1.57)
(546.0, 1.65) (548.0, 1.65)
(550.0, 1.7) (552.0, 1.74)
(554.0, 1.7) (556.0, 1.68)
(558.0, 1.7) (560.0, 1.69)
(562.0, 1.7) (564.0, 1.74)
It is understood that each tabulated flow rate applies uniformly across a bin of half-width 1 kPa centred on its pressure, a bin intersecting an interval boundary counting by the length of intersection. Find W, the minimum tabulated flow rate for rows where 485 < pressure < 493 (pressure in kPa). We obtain 1.61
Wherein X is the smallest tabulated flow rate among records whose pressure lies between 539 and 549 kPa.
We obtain 1.57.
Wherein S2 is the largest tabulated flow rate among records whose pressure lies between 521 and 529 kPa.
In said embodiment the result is 1.62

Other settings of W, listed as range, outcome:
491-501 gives 1.55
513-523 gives 1.56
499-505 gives 1.52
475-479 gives 1.58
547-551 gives 1.65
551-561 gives 1.68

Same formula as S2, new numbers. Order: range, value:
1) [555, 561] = 1.7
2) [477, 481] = 1.59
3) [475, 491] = 1.74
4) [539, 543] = 1.63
